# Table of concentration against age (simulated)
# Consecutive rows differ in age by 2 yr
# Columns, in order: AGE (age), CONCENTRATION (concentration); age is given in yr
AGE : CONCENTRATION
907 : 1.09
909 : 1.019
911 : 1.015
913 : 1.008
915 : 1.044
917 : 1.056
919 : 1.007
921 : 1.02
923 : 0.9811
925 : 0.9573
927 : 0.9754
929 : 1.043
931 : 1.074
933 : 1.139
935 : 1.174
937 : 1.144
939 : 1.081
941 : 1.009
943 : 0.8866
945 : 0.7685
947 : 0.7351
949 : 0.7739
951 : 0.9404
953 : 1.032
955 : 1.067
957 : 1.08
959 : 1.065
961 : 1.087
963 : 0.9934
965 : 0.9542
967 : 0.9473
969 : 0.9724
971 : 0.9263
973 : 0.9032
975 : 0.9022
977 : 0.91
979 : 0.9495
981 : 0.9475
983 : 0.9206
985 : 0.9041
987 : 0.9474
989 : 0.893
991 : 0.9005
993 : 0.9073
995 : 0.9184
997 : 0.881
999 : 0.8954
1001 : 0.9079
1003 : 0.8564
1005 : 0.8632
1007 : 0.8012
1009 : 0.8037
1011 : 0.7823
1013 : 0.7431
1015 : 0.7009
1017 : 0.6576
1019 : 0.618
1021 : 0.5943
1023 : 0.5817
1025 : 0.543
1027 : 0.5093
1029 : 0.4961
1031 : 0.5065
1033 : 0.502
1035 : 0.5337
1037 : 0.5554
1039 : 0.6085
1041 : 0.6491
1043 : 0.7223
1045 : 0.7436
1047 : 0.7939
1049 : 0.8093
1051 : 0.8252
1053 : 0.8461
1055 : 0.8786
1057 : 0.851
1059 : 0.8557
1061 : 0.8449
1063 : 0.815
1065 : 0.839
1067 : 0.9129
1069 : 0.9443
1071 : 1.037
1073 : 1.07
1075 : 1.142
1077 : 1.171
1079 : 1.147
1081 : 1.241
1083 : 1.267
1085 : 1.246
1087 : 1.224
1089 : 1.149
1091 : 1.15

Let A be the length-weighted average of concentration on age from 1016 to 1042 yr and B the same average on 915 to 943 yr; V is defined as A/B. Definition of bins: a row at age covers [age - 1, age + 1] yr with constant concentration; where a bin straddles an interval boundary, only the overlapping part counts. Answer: 0.54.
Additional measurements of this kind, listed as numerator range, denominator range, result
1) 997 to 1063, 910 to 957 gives 0.72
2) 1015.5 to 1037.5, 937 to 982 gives 0.58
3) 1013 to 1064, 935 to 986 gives 0.71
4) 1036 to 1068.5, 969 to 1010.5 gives 0.88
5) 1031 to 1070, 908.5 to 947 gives 0.75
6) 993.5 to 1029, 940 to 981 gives 0.78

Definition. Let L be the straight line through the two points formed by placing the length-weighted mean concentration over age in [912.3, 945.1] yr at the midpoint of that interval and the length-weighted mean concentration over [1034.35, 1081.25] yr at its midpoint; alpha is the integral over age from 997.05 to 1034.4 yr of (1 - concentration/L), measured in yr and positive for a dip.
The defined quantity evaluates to 9.4 yr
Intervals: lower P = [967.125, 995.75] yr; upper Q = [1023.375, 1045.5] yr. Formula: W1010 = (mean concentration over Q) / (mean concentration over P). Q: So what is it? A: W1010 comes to 0.62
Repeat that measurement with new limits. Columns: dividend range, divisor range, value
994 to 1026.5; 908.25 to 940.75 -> 0.72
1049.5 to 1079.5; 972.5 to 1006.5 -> 1.04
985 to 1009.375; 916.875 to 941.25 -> 0.84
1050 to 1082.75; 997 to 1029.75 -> 1.35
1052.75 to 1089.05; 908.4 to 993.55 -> 1.05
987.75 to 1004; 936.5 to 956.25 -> 0.95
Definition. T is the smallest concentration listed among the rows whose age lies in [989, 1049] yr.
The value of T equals 0.4961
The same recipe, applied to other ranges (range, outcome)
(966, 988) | 0.9022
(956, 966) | 0.9542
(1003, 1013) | 0.7431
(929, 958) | 0.7351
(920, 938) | 0.9573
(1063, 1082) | 0.815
